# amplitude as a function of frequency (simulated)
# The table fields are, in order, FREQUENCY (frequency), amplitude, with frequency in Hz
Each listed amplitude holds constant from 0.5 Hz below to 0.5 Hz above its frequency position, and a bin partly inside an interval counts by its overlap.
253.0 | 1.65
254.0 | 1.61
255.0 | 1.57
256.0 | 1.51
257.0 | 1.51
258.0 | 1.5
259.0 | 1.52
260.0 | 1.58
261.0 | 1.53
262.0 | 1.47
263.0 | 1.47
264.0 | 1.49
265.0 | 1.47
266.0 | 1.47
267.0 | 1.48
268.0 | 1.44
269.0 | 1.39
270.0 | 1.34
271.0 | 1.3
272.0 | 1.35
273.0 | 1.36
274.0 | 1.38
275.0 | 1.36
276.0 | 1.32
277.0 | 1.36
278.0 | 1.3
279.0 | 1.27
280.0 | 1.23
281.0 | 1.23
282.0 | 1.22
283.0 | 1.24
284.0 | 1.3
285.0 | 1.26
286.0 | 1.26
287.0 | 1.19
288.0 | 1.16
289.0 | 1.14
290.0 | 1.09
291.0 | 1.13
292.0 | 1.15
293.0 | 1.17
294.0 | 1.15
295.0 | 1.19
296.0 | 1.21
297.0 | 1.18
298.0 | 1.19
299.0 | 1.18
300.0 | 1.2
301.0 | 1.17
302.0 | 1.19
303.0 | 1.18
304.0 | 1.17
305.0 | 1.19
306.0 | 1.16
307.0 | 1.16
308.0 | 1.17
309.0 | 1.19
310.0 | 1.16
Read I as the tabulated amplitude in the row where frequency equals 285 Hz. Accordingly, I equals 1.26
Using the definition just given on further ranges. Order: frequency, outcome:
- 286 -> 1.26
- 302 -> 1.19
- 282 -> 1.22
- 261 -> 1.53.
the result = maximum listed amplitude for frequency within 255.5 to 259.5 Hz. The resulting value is 1.52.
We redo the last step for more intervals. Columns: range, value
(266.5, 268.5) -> 1.48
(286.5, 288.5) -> 1.19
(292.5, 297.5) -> 1.21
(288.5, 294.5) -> 1.17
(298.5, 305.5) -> 1.2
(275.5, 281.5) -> 1.36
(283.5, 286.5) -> 1.3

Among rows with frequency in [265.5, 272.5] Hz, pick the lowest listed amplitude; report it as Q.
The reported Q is 1.3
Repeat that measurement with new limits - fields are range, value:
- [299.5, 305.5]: 1.17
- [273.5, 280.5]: 1.23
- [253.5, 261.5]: 1.5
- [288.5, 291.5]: 1.09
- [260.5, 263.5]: 1.47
